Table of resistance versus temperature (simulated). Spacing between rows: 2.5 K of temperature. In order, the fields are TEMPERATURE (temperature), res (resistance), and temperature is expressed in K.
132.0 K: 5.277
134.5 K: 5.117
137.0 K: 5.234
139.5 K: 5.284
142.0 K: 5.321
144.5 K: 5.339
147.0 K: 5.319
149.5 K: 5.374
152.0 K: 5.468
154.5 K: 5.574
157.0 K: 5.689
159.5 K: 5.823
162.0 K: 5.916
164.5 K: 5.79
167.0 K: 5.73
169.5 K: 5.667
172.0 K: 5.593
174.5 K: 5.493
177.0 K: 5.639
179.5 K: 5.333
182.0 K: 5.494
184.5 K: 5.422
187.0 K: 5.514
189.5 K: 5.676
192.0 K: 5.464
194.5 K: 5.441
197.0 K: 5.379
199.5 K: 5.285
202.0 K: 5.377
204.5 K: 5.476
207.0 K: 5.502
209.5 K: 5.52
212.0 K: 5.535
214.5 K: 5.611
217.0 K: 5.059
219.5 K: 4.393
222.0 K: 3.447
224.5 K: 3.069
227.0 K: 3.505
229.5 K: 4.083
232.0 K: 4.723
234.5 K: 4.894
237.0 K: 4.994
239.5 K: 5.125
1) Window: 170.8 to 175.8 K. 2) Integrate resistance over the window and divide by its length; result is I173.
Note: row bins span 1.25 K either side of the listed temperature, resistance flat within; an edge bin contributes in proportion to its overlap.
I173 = 5.54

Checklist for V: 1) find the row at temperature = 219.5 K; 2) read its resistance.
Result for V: 4.393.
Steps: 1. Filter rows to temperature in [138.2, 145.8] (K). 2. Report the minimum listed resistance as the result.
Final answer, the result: 5.284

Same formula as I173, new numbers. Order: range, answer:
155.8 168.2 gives 5.79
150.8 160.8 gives 5.64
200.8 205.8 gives 5.43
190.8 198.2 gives 5.43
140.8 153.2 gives 5.36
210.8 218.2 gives 5.4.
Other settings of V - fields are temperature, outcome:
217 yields 5.059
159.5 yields 5.823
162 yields 5.916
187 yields 5.514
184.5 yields 5.422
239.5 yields 5.125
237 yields 4.994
